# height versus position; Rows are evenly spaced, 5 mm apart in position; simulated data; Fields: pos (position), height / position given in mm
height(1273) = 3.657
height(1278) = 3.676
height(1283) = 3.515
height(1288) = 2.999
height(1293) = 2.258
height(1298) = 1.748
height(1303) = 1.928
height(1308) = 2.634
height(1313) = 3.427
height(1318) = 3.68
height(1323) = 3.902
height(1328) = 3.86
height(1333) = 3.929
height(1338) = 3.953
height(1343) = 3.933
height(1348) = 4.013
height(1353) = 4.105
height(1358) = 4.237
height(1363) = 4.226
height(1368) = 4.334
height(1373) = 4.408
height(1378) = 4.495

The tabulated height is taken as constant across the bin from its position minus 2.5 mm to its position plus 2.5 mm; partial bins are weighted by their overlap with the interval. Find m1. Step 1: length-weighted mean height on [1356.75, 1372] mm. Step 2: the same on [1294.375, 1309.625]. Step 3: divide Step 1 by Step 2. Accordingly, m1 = 2.1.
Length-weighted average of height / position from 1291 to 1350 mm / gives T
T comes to 3.27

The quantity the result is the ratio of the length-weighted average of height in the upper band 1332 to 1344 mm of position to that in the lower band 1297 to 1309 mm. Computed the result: 1.9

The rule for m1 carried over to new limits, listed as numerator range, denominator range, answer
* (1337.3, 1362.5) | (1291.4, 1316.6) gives 1.65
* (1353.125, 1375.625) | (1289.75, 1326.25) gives 1.52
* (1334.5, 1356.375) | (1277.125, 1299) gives 1.41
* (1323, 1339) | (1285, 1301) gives 1.66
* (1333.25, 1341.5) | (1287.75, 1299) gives 1.73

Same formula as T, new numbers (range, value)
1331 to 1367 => 4.07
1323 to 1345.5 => 3.92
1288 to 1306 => 2.14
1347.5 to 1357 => 4.1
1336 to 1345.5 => 3.94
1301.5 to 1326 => 3.18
